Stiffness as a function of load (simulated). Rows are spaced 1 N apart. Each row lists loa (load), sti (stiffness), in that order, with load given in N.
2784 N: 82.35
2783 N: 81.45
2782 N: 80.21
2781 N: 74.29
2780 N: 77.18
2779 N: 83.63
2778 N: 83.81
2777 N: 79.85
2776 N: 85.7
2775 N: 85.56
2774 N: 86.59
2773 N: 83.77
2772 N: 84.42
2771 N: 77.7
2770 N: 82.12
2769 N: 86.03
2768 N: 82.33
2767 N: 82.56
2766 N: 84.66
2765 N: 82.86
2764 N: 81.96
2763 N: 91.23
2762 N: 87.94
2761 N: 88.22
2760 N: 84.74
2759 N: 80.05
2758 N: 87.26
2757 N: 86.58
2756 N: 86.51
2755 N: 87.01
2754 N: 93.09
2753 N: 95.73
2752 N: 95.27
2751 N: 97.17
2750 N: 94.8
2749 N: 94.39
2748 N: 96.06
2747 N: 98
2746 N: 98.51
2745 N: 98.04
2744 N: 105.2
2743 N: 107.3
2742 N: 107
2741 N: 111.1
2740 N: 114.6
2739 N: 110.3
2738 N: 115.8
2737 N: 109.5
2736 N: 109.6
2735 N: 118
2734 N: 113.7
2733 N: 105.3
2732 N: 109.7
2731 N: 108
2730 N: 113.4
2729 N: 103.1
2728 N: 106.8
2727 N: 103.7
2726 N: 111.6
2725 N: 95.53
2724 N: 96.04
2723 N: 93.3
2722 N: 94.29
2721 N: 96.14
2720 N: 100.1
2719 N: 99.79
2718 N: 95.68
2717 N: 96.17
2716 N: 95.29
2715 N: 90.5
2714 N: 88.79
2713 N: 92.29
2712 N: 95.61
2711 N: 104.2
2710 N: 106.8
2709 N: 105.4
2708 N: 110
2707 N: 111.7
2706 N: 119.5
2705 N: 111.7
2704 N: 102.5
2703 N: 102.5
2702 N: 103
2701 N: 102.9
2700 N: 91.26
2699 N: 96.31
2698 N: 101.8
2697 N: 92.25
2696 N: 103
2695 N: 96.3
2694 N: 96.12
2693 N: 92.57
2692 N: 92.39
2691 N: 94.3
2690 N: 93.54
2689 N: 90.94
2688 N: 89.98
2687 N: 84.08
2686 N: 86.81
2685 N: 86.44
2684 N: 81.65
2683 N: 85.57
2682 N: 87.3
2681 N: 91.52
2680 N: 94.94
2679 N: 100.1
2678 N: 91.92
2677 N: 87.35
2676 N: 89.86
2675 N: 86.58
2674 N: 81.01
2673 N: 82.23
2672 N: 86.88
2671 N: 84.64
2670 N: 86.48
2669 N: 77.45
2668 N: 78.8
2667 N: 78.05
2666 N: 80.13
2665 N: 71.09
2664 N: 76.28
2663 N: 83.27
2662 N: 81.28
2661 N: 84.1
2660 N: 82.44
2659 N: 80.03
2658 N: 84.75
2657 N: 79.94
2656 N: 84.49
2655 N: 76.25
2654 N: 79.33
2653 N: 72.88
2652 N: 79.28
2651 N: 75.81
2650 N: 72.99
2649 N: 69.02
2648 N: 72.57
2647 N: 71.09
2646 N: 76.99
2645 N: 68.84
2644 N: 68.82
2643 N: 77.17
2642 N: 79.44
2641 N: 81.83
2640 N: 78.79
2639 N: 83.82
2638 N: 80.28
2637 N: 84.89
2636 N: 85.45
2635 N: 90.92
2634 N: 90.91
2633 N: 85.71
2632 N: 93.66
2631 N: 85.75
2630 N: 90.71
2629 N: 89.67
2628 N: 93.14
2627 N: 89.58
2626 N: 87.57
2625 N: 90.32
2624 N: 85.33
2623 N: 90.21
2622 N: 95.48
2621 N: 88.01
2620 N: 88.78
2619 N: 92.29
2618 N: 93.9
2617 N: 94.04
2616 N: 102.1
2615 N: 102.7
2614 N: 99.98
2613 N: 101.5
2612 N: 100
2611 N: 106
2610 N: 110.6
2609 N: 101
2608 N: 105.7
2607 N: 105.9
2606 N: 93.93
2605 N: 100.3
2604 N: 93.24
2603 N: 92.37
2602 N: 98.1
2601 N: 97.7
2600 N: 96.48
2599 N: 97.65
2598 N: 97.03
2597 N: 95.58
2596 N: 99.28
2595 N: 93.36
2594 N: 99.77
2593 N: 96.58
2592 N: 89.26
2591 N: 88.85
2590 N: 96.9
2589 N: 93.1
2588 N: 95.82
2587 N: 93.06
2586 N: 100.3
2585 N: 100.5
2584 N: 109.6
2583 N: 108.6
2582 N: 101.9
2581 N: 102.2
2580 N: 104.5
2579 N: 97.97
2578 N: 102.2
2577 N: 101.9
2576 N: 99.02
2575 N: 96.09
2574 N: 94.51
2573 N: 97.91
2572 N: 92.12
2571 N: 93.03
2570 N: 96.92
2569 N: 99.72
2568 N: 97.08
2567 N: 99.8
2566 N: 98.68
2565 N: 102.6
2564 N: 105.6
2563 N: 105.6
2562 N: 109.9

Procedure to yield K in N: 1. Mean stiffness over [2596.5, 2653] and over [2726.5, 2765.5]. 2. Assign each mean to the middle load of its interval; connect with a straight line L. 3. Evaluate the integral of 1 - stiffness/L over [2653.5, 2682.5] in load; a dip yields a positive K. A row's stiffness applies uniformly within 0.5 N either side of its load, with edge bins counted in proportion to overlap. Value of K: 2.9 N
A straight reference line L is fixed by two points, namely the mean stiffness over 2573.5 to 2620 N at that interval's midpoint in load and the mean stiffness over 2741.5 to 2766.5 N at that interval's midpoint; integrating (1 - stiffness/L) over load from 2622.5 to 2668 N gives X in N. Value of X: 7.2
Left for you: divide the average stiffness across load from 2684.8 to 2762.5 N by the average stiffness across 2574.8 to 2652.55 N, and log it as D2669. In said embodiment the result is 1.08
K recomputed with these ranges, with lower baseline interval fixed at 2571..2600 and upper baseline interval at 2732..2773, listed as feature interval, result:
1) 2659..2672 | 2.17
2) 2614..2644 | 2.69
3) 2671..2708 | 0.81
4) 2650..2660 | 1.84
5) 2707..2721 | -0.43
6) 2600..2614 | -0.39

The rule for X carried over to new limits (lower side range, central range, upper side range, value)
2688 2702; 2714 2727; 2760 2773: -0.76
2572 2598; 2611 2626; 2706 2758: 0.63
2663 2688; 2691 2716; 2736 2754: -2.18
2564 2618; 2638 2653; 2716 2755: 3.70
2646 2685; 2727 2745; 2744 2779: -4.78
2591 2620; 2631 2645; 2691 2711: 2.34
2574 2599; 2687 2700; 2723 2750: 1.16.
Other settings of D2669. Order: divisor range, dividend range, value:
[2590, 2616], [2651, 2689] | 0.85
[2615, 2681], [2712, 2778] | 1.14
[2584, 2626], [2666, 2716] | 0.97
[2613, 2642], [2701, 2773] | 1.09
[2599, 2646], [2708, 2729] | 1.08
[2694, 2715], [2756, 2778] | 0.83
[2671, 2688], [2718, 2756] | 1.17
